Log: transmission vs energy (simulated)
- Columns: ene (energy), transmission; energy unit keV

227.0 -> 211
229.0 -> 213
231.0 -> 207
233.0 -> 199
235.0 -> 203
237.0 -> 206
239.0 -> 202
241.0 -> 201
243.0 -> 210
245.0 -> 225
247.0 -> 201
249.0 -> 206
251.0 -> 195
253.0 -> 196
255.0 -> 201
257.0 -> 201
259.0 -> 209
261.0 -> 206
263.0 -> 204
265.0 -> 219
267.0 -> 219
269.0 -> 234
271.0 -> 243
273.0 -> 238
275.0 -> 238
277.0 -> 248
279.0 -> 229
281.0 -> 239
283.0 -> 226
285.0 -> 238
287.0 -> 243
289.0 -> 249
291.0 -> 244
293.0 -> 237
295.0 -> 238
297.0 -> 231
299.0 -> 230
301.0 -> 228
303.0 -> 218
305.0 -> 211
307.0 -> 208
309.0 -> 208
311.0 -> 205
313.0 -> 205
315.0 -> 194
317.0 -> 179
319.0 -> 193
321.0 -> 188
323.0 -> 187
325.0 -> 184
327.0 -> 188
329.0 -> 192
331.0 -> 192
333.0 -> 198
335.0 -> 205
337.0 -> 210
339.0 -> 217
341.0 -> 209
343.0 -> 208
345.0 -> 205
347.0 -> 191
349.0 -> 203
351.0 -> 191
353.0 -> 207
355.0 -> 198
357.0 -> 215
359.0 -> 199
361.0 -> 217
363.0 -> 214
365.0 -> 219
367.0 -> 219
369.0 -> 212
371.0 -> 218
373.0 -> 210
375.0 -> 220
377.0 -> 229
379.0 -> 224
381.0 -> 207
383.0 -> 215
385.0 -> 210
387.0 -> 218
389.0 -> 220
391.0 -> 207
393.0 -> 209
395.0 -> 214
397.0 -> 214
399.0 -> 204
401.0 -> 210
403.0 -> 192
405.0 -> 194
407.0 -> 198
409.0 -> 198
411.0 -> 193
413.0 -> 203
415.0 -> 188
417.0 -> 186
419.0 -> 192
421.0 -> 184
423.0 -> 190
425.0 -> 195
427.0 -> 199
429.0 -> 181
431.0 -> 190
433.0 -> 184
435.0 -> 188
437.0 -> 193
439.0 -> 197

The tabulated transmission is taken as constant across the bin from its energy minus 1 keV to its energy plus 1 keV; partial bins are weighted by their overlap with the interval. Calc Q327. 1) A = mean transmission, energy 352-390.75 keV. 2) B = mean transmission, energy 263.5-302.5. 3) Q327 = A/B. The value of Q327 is 0.91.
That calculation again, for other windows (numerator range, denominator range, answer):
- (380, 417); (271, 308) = 0.88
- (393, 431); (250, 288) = 0.88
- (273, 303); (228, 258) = 1.16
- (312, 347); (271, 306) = 0.84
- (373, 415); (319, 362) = 1.04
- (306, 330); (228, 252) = 0.94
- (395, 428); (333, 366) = 0.95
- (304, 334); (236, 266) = 0.95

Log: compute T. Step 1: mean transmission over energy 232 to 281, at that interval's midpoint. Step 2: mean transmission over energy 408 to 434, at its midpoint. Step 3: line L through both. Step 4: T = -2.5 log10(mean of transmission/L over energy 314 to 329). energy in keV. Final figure 0.10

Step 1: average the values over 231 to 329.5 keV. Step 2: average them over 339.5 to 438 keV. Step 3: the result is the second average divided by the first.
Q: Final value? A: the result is 1.0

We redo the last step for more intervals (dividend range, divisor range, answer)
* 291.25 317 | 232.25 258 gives 1.07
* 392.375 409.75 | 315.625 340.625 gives 1.05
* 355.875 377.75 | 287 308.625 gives 0.94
